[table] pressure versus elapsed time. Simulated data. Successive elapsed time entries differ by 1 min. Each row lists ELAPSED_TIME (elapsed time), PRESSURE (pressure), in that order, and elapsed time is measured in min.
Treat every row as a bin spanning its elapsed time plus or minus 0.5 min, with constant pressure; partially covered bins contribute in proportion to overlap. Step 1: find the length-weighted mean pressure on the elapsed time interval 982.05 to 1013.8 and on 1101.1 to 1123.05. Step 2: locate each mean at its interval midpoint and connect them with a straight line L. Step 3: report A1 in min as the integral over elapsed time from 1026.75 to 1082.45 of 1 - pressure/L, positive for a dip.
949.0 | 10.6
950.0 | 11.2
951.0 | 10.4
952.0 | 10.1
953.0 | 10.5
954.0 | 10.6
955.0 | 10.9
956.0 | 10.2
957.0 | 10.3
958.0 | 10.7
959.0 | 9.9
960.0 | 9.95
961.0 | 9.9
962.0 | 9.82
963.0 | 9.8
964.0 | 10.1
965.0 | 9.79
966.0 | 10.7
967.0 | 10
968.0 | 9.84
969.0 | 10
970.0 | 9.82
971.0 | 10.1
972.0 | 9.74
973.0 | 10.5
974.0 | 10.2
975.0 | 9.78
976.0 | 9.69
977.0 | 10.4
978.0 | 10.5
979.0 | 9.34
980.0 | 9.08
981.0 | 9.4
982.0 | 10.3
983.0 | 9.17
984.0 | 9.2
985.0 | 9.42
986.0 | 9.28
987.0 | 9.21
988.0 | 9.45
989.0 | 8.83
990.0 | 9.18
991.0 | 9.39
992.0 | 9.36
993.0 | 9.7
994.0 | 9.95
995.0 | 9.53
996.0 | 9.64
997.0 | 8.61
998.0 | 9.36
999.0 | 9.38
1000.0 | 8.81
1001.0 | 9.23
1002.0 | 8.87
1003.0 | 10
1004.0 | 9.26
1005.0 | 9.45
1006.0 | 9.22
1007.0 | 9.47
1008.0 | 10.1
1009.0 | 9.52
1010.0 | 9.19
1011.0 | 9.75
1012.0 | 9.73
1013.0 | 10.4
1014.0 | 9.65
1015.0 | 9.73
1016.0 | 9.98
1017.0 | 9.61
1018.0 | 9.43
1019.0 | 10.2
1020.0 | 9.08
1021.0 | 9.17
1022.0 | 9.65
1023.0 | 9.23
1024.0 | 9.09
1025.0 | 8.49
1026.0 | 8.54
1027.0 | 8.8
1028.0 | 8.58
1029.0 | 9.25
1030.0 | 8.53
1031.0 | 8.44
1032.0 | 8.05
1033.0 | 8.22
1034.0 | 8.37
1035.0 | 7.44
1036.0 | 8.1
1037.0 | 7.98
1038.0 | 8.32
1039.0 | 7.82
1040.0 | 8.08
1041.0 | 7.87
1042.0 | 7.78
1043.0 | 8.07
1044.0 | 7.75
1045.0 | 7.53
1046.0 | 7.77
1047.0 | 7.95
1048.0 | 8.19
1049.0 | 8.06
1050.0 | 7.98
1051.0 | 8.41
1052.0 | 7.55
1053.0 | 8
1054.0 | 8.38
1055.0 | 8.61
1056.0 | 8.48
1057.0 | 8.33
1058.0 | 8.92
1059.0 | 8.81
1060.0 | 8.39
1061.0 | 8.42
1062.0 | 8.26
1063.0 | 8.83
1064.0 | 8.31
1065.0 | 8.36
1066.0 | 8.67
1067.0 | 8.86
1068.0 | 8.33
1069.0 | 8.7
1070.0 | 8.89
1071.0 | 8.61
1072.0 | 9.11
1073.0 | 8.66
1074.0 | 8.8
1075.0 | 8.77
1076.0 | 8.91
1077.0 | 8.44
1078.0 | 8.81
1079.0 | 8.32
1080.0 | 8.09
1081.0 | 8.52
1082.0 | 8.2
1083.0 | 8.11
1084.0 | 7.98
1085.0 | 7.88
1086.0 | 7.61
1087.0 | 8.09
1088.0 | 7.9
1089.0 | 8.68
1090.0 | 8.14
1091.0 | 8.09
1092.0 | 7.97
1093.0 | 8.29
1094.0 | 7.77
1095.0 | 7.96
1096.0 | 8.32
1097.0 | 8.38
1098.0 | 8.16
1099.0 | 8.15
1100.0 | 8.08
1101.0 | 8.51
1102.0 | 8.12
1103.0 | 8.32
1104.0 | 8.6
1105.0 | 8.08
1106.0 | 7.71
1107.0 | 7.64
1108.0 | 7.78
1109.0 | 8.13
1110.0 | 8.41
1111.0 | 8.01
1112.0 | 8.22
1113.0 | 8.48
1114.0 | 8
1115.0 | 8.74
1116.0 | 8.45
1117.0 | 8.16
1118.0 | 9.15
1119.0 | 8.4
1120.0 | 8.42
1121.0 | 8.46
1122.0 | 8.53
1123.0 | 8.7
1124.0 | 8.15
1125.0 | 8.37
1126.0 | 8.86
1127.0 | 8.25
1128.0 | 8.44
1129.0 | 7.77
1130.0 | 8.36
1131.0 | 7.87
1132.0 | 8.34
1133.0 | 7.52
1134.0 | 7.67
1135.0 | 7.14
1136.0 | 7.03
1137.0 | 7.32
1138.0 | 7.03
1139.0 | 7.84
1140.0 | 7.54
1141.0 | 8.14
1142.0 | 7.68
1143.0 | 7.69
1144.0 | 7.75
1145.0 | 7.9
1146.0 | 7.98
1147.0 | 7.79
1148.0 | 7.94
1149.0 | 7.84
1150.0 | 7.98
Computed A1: 3.2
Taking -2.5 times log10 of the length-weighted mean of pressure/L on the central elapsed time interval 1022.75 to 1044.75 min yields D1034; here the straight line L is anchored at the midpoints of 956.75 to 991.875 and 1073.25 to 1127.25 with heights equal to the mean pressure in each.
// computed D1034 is 0.10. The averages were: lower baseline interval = 9.79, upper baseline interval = 8.28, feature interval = 8.29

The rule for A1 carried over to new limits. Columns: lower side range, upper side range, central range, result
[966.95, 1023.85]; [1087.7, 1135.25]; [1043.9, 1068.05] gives 1.54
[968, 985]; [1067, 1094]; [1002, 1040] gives 0.60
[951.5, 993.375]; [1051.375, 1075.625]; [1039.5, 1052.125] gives 1.24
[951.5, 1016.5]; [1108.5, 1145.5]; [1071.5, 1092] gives 0.62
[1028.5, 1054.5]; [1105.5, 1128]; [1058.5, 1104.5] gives -0.95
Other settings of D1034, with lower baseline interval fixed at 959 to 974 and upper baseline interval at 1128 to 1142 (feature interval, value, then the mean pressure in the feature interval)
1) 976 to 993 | 0.03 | 9.48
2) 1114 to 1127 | -0.08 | 8.5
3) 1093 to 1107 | 0.00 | 8.15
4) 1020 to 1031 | 0.03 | 8.92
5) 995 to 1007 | 0.03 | 9.28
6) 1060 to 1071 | 0.01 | 8.56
